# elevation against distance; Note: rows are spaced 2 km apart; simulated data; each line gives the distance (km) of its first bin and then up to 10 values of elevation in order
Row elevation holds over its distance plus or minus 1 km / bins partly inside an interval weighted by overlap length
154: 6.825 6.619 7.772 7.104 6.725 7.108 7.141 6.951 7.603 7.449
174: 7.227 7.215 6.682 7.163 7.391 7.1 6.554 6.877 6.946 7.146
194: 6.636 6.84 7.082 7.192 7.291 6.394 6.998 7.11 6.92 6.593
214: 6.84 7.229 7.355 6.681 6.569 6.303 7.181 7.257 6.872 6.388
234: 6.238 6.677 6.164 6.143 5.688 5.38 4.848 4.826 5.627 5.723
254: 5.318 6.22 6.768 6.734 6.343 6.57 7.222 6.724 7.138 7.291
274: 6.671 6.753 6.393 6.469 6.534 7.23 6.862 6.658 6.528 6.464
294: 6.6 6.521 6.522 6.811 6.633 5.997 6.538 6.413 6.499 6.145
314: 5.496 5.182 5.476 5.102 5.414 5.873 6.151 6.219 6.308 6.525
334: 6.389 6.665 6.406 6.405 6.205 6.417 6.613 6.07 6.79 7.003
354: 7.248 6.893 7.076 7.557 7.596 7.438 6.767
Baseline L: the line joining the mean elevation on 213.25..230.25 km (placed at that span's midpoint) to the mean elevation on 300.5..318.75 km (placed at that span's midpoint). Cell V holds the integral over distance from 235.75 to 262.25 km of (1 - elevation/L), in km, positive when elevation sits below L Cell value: 3.2 km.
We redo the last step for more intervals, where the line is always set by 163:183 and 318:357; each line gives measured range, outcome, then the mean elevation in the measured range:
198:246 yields 2.1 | 6.64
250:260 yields 1.1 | 6.04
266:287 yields -0.6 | 6.83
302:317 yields 0.9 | 6.08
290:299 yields 0.0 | 6.53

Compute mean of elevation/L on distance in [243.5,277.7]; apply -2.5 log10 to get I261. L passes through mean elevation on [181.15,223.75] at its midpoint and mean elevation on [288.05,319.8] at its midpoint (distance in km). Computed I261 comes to 0.04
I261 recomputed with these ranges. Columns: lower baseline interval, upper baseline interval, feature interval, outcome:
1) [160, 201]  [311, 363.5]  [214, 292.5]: 0.04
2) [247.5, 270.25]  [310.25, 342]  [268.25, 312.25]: -0.08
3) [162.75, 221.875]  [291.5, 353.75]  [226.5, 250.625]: 0.12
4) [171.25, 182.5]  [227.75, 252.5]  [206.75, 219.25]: -0.08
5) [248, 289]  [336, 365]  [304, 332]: 0.13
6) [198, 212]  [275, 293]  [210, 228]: 0.01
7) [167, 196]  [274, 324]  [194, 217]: -0.01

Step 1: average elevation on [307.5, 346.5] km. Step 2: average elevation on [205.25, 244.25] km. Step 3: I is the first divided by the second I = 0.9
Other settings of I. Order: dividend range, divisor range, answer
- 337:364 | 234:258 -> 1.18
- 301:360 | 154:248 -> 0.93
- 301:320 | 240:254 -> 1.11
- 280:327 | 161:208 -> 0.89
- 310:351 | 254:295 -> 0.91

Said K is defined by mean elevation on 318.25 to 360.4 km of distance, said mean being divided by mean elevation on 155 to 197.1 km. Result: 0.91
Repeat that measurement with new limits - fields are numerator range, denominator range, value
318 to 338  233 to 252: 1.06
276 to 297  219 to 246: 1.04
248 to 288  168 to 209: 0.93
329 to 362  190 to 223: 0.97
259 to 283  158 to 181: 0.94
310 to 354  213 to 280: 0.96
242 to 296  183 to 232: 0.92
